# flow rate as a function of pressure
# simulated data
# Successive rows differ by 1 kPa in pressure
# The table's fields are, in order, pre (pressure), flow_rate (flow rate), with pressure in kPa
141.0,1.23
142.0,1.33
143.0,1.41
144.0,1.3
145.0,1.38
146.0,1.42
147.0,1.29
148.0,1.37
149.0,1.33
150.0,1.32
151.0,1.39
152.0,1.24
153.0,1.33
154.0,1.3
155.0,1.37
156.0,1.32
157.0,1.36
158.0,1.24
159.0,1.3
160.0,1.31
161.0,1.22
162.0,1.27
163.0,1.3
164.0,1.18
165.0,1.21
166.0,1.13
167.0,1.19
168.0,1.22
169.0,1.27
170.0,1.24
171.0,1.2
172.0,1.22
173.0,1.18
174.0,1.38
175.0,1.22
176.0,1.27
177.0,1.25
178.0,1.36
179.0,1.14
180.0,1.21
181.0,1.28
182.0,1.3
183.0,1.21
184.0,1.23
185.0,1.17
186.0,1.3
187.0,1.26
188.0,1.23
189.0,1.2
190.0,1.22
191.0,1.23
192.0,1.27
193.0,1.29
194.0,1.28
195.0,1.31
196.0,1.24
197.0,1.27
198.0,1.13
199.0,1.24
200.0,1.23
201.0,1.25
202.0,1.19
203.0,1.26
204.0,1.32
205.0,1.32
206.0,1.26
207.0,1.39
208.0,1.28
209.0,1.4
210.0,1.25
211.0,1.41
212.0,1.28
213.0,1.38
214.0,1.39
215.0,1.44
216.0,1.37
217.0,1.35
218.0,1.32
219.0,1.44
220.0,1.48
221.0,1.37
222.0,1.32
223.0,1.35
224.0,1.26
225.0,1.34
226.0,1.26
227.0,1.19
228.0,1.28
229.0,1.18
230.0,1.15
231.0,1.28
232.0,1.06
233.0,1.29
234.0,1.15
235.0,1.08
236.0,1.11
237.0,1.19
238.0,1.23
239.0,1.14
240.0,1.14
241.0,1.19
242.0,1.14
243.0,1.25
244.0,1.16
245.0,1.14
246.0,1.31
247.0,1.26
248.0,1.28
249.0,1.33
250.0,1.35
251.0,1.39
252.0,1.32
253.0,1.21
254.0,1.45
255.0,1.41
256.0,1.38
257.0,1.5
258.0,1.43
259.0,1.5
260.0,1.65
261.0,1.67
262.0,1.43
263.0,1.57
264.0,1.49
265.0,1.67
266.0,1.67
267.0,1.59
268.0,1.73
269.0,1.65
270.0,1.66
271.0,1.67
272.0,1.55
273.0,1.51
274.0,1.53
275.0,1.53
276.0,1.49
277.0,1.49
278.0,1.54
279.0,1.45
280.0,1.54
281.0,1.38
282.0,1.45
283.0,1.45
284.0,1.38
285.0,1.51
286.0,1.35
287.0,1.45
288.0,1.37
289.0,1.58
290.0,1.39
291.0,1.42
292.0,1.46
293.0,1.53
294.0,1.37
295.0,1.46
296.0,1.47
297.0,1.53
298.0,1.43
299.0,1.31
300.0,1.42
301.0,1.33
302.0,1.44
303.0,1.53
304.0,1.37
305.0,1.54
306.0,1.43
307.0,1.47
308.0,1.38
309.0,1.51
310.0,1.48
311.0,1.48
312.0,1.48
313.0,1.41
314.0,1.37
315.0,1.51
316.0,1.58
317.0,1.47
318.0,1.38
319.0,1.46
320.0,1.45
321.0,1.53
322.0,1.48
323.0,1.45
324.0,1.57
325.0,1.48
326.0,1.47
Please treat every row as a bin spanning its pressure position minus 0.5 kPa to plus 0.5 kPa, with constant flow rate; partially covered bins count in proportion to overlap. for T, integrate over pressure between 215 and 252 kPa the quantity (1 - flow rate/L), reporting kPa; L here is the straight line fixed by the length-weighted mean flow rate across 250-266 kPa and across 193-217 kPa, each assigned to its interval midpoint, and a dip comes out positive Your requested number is 3.58 kPa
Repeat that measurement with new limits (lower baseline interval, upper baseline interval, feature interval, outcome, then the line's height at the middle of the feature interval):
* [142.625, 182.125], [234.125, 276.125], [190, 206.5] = 0.90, 1.33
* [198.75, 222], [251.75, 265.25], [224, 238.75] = 2.05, 1.4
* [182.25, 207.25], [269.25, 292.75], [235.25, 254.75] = 2.07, 1.39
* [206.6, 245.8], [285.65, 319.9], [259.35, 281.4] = -3.17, 1.37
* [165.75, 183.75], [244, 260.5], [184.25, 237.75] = 0.94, 1.3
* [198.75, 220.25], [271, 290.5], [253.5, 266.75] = -0.85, 1.43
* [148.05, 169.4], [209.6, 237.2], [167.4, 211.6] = 0.80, 1.28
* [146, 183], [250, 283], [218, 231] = 1.02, 1.41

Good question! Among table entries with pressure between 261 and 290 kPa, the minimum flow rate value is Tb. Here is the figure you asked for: 1.35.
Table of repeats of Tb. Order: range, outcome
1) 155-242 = 1.06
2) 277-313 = 1.31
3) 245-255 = 1.14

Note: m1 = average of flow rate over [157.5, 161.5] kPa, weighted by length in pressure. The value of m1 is 1.27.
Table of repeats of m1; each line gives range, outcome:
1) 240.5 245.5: 1.18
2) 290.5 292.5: 1.44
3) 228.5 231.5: 1.2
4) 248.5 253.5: 1.32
